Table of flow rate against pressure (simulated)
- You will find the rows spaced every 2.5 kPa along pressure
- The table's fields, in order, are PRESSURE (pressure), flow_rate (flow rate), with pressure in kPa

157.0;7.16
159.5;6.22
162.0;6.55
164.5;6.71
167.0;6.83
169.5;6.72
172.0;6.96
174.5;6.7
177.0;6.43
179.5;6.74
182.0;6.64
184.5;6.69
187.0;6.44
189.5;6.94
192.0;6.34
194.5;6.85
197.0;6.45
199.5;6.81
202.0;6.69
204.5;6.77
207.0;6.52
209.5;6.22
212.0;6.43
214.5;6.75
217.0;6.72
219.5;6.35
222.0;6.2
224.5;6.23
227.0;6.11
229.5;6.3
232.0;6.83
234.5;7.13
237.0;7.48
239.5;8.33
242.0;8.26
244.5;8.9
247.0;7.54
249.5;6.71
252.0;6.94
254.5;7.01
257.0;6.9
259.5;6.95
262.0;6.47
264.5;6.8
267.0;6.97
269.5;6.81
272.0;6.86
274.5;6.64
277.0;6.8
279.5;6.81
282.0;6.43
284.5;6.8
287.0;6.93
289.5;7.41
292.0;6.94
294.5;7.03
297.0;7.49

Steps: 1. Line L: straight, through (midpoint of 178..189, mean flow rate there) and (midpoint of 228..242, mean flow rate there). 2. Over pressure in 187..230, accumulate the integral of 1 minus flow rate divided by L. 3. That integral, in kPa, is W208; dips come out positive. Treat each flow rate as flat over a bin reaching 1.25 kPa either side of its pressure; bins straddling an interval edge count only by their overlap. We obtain 2.7 kPa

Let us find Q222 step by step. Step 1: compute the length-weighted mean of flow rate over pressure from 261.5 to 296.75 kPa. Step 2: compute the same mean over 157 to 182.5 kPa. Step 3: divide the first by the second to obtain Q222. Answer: 1.03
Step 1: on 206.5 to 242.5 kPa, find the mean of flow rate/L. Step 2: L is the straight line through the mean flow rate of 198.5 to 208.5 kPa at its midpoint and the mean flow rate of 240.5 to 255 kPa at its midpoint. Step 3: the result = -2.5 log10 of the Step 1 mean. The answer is 0.06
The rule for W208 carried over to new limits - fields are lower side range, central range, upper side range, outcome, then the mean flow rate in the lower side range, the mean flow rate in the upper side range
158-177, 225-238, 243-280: 0.34 kPa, 6.66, 7.02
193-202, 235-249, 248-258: -2.27 kPa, 6.69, 6.91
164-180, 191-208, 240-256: 0.96 kPa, 6.73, 7.59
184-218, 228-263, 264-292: -2.68 kPa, 6.61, 6.85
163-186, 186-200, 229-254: 0.58 kPa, 6.71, 7.46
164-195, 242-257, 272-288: -1.61 kPa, 6.69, 6.74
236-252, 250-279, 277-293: 2.01 kPa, 7.8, 6.88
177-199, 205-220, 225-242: 0.78 kPa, 6.63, 7.09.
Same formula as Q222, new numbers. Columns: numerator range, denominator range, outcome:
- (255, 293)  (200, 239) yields 1.03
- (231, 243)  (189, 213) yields 1.15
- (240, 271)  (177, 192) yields 1.09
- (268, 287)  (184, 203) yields 1.02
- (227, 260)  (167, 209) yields 1.09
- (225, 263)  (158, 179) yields 1.08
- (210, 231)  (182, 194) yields 0.96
